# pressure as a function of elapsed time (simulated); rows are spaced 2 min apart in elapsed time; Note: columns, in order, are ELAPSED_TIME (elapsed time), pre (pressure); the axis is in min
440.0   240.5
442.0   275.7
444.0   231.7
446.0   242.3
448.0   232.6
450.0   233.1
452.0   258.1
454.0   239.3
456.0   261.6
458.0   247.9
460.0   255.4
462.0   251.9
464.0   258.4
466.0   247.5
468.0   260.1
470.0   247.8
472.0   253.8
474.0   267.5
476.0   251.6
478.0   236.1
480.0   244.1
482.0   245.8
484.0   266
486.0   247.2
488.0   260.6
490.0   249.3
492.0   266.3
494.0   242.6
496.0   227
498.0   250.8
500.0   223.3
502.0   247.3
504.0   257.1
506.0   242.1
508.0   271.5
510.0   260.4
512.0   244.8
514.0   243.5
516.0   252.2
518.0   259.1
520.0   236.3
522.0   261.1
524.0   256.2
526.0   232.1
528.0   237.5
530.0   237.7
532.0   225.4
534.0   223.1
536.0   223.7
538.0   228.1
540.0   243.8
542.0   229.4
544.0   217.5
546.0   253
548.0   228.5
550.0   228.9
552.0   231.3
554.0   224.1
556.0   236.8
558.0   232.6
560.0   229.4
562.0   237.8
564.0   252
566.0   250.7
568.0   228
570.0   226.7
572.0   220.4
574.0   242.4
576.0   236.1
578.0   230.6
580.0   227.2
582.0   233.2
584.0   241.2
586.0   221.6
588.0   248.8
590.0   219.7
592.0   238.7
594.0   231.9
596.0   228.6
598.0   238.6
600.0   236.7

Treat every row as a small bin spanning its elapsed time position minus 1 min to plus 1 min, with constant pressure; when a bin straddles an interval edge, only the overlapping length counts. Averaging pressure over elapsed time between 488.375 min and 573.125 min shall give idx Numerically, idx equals 240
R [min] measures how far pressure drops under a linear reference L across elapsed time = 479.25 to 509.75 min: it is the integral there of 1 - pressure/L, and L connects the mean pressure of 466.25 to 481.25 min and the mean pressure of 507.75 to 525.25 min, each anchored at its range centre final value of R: 0.3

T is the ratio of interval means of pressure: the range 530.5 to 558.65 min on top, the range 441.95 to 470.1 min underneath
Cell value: 0.93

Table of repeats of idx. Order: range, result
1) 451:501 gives 250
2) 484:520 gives 250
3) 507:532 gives 248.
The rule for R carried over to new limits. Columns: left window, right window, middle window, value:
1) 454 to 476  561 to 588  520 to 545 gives 0.8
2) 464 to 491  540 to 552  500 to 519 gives -0.7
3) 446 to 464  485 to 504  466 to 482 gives -0.2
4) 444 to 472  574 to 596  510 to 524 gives -0.5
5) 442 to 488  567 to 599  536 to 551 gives 0.4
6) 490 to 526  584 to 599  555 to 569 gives 0.0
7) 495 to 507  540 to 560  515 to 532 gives -0.6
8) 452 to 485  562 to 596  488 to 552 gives 0.5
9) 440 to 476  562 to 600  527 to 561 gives 1.1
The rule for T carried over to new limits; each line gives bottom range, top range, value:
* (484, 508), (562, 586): 0.94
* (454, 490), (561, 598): 0.93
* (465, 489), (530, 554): 0.91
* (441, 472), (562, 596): 0.94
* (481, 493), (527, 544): 0.90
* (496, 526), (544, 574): 0.94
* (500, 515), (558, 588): 0.94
